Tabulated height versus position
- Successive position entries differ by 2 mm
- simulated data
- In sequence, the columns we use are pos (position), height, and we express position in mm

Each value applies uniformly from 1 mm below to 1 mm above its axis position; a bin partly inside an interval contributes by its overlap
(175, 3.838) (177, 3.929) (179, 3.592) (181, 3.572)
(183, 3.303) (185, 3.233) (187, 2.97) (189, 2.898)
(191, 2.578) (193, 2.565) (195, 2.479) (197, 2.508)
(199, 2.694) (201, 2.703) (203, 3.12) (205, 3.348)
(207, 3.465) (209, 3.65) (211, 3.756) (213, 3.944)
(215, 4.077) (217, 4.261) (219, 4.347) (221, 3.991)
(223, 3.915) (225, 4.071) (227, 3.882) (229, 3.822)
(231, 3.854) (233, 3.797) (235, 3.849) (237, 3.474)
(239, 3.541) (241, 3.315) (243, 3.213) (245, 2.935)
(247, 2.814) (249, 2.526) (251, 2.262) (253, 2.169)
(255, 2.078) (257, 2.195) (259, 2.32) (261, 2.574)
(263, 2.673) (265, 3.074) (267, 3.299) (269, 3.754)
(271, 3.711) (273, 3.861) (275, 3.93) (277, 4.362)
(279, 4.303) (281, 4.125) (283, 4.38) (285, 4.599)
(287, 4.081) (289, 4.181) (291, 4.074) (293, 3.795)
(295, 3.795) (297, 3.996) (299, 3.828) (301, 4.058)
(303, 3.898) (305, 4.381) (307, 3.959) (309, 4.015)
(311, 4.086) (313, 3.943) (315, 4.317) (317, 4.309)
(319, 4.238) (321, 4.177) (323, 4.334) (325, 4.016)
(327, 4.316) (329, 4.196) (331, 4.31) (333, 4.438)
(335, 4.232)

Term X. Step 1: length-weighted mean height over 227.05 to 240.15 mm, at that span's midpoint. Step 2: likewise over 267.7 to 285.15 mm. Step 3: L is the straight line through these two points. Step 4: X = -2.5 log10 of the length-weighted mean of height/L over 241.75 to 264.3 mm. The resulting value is 0.461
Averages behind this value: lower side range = 3.73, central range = 2.54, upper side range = 4.08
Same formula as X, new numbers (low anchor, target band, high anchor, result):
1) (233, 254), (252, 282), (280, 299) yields 0.12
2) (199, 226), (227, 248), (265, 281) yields 0.08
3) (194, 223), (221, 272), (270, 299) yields 0.18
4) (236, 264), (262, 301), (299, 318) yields -0.13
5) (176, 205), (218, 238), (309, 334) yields -0.16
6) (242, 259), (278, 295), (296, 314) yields -0.19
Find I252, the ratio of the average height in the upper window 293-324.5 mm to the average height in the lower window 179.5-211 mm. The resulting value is 1.34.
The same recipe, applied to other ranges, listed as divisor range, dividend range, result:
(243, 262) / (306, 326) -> 1.67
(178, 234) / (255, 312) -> 1.08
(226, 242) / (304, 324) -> 1.13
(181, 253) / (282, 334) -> 1.24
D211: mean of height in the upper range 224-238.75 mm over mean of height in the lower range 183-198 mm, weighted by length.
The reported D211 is 1.37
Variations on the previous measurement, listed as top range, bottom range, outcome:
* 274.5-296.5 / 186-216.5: 1.32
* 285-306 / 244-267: 1.59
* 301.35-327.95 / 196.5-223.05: 1.17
